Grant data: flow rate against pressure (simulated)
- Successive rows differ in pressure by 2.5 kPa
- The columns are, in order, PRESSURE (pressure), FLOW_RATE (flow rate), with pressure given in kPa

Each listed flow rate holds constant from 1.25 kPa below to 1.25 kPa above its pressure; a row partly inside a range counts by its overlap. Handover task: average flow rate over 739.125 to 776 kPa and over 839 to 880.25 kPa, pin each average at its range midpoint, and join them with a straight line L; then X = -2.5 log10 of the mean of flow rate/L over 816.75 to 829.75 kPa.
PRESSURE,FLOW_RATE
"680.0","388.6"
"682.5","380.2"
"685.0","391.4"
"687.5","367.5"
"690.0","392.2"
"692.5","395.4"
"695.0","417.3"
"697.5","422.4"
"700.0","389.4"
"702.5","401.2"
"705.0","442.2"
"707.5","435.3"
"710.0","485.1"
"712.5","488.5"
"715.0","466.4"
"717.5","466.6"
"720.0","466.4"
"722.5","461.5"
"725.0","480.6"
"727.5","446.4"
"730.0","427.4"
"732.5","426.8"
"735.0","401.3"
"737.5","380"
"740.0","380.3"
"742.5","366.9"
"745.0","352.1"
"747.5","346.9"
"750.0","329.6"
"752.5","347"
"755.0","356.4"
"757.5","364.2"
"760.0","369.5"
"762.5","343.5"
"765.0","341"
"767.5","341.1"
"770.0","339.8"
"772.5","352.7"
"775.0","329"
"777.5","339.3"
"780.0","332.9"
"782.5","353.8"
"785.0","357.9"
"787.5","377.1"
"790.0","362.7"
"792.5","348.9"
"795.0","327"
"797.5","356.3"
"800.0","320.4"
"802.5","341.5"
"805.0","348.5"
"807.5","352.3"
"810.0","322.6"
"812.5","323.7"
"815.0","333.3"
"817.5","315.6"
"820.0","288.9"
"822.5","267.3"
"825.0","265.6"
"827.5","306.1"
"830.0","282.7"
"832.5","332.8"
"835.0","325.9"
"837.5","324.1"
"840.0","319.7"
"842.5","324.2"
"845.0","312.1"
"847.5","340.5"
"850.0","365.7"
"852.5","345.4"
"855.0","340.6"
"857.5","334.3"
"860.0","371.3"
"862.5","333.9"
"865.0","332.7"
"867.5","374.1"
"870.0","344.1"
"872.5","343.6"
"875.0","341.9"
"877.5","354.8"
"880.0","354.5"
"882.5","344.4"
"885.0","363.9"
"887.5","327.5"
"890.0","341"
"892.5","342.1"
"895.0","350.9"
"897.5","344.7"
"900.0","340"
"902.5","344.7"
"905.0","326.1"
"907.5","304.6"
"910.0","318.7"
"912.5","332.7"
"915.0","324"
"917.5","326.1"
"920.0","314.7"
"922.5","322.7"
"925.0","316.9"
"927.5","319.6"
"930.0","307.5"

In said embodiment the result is 0.201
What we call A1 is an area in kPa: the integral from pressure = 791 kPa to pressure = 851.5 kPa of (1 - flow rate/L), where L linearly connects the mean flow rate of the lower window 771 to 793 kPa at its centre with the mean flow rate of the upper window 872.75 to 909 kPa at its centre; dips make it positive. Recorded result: 4.2 kPa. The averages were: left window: 350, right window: 341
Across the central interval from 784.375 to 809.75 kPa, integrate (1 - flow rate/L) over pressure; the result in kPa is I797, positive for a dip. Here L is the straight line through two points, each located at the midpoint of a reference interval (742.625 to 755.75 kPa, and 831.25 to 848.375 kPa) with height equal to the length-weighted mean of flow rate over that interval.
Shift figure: -0.9 kPa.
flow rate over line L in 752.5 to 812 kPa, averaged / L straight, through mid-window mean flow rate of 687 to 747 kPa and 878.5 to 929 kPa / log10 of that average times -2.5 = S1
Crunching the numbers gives 0.132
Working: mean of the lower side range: 423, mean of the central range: 347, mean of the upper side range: 333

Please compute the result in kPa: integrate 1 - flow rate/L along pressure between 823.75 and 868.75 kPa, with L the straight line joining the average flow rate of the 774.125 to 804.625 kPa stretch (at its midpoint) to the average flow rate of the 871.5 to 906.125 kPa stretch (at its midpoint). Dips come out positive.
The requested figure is 2.02 kPa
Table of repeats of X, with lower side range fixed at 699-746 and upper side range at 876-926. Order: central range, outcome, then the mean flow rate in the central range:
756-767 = 0.16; 354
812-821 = 0.20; 315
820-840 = 0.23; 301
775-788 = 0.15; 349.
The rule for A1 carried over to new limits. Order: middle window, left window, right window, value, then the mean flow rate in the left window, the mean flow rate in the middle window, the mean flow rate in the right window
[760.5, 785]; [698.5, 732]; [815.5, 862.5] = 2.9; 450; 343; 321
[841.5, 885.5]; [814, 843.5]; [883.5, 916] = -3.4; 307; 345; 336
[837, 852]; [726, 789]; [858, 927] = 0.7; 365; 332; 338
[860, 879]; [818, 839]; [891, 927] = -2.0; 300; 348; 329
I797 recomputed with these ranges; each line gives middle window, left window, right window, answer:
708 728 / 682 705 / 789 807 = -4.4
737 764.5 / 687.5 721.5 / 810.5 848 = 2.2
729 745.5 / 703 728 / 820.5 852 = 1.7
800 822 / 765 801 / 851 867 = 1.2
